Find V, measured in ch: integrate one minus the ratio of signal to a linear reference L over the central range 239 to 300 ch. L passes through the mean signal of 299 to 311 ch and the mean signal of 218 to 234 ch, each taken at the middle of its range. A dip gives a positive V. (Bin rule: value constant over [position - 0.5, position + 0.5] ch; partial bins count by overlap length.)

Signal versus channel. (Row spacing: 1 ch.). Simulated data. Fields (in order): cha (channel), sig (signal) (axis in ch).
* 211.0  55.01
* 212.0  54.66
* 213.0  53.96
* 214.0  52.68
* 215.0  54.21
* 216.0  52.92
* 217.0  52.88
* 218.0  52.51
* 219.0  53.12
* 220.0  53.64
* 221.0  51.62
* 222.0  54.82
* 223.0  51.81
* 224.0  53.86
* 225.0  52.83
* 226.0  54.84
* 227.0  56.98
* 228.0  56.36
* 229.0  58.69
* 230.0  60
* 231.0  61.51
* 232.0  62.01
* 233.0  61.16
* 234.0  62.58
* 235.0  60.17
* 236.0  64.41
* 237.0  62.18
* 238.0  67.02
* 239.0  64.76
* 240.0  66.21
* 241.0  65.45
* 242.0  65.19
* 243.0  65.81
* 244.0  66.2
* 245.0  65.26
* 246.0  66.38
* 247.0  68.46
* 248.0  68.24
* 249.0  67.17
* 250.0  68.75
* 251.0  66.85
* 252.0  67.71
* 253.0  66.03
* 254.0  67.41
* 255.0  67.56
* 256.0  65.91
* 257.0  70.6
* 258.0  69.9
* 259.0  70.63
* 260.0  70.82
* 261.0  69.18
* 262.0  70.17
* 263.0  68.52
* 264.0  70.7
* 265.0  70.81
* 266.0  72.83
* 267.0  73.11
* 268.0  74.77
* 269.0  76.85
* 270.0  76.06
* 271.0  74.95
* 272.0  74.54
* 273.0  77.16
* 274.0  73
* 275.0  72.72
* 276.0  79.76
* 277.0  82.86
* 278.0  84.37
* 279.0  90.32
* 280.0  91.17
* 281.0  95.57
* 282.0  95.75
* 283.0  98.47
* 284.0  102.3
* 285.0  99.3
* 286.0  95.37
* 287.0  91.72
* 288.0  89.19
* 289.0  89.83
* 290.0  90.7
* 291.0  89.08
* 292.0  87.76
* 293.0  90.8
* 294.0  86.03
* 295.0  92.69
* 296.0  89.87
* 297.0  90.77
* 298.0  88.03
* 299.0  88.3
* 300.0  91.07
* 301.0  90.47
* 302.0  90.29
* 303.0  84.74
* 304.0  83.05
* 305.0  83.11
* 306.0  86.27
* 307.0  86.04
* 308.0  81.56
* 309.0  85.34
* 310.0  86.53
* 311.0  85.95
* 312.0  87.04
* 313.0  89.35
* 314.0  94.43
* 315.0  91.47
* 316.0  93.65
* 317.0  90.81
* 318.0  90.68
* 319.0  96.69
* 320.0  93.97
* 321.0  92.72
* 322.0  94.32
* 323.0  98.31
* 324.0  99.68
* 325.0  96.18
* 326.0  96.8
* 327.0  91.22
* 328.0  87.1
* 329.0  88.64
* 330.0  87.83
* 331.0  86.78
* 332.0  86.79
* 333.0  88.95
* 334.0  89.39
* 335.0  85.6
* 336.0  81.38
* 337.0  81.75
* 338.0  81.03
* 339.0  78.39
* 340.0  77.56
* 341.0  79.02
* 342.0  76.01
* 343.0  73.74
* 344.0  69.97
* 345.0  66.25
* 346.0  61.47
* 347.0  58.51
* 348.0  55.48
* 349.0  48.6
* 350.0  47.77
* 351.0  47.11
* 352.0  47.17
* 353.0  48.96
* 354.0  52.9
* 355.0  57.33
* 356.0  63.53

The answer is -4.3 ch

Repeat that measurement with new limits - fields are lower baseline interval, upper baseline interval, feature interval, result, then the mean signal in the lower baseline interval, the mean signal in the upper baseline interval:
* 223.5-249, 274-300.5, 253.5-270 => 1.2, 62.4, 89.8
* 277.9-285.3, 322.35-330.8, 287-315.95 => 1.8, 95.1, 93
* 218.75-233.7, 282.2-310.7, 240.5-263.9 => 0.3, 56.4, 89.6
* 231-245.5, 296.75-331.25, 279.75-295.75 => -2.4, 64.1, 90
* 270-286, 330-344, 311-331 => -2.3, 86.1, 81.8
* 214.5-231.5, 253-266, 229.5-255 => -1.1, 54.9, 69.4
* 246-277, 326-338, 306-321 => -1.2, 71.2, 87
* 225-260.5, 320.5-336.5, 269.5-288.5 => -2.7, 64.7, 90.7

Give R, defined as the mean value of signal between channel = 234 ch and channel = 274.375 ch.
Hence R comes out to 68.9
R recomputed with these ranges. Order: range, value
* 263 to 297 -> 84.7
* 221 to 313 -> 75.5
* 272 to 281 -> 81.8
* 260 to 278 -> 74.2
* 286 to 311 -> 88.2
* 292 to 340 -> 88.8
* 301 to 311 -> 85.5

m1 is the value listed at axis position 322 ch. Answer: 94.32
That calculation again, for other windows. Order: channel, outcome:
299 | 88.3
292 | 87.76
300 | 91.07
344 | 69.97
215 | 54.21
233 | 61.16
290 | 90.7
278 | 84.37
